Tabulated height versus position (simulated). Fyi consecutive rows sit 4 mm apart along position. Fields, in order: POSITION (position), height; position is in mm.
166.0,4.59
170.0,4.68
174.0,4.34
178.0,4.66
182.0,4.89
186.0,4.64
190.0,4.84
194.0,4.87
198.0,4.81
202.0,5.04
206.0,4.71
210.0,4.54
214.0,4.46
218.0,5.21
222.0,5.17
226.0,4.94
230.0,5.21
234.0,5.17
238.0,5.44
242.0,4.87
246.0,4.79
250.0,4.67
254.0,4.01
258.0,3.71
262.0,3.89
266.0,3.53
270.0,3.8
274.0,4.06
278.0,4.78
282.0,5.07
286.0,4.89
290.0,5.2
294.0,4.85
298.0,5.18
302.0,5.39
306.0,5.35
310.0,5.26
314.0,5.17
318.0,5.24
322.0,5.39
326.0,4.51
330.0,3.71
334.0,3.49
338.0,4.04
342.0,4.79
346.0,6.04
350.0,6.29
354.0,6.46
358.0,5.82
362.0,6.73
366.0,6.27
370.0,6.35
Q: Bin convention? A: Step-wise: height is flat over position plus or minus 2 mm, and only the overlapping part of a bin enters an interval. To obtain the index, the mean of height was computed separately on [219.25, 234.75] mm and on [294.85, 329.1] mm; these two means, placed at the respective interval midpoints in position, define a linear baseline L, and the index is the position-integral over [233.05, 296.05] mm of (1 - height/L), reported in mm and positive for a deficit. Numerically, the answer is 7.2 mm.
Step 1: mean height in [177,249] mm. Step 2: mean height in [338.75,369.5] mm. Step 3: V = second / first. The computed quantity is 1.2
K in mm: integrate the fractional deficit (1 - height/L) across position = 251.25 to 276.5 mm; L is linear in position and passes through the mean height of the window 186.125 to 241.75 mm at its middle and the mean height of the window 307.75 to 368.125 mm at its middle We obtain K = 6.0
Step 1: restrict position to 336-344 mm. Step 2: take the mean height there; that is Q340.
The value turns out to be 4.42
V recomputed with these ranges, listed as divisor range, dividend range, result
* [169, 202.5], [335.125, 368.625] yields 1.21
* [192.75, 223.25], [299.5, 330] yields 1.05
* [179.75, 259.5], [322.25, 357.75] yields 1.04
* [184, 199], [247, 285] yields 0.88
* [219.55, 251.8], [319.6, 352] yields 0.95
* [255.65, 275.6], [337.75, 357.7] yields 1.50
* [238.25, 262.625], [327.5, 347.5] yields 0.99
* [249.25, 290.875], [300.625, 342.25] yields 1.11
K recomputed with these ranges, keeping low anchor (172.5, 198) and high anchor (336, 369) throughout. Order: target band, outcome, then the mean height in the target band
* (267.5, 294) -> 3.59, 4.63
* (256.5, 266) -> 2.68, 3.75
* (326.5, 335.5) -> 3.04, 3.76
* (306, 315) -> 0.48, 5.25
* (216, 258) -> 1.38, 4.89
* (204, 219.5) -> 0.58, 4.71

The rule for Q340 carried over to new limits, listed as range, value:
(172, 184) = 4.63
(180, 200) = 4.81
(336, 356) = 5.52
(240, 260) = 4.41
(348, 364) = 6.33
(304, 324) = 5.28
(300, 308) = 5.37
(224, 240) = 5.19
